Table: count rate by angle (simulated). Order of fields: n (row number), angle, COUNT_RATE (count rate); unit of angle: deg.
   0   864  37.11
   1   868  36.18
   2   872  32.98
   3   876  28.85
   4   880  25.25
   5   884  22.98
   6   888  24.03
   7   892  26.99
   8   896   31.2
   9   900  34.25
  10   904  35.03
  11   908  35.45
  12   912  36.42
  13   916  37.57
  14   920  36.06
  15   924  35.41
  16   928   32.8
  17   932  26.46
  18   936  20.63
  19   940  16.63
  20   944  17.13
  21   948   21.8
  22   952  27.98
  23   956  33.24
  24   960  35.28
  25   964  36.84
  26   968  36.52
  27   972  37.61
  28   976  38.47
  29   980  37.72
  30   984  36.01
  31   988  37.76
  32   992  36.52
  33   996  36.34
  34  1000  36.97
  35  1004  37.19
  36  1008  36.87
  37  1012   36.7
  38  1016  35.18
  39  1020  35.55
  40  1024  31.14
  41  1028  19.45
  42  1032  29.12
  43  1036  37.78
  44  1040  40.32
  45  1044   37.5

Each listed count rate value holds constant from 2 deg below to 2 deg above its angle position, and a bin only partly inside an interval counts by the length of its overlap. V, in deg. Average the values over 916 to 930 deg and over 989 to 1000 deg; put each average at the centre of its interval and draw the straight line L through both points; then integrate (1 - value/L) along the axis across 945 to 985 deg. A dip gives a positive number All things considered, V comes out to 2.7 deg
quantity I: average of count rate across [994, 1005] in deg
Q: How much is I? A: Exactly 36.8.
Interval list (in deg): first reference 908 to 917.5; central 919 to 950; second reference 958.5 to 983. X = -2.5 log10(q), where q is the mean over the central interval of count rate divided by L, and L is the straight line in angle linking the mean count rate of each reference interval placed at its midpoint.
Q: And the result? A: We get 0.40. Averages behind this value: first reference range 36.6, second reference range 37.1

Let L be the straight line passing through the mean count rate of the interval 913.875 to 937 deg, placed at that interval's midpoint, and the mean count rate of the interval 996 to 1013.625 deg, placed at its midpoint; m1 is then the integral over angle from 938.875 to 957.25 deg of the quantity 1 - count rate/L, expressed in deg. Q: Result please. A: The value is 5.6 deg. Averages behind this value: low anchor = 32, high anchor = 36.9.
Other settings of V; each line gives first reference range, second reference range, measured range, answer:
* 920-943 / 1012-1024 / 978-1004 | -3.7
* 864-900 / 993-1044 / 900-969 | 1.3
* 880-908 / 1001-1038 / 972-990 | -3.0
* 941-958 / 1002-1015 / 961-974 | -4.0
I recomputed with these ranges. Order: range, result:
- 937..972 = 28.5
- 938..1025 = 33.5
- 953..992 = 36.4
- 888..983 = 31.5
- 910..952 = 28.1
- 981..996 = 36.8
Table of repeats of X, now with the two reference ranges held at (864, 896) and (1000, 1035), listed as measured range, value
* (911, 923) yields -0.215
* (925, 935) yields 0.040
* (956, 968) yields -0.139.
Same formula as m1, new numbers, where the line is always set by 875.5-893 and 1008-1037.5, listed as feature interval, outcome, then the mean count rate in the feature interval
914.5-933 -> -4.5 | 33.9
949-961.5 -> -1.0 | 31.2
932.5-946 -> 4.3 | 19.1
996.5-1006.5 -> -1.8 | 37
